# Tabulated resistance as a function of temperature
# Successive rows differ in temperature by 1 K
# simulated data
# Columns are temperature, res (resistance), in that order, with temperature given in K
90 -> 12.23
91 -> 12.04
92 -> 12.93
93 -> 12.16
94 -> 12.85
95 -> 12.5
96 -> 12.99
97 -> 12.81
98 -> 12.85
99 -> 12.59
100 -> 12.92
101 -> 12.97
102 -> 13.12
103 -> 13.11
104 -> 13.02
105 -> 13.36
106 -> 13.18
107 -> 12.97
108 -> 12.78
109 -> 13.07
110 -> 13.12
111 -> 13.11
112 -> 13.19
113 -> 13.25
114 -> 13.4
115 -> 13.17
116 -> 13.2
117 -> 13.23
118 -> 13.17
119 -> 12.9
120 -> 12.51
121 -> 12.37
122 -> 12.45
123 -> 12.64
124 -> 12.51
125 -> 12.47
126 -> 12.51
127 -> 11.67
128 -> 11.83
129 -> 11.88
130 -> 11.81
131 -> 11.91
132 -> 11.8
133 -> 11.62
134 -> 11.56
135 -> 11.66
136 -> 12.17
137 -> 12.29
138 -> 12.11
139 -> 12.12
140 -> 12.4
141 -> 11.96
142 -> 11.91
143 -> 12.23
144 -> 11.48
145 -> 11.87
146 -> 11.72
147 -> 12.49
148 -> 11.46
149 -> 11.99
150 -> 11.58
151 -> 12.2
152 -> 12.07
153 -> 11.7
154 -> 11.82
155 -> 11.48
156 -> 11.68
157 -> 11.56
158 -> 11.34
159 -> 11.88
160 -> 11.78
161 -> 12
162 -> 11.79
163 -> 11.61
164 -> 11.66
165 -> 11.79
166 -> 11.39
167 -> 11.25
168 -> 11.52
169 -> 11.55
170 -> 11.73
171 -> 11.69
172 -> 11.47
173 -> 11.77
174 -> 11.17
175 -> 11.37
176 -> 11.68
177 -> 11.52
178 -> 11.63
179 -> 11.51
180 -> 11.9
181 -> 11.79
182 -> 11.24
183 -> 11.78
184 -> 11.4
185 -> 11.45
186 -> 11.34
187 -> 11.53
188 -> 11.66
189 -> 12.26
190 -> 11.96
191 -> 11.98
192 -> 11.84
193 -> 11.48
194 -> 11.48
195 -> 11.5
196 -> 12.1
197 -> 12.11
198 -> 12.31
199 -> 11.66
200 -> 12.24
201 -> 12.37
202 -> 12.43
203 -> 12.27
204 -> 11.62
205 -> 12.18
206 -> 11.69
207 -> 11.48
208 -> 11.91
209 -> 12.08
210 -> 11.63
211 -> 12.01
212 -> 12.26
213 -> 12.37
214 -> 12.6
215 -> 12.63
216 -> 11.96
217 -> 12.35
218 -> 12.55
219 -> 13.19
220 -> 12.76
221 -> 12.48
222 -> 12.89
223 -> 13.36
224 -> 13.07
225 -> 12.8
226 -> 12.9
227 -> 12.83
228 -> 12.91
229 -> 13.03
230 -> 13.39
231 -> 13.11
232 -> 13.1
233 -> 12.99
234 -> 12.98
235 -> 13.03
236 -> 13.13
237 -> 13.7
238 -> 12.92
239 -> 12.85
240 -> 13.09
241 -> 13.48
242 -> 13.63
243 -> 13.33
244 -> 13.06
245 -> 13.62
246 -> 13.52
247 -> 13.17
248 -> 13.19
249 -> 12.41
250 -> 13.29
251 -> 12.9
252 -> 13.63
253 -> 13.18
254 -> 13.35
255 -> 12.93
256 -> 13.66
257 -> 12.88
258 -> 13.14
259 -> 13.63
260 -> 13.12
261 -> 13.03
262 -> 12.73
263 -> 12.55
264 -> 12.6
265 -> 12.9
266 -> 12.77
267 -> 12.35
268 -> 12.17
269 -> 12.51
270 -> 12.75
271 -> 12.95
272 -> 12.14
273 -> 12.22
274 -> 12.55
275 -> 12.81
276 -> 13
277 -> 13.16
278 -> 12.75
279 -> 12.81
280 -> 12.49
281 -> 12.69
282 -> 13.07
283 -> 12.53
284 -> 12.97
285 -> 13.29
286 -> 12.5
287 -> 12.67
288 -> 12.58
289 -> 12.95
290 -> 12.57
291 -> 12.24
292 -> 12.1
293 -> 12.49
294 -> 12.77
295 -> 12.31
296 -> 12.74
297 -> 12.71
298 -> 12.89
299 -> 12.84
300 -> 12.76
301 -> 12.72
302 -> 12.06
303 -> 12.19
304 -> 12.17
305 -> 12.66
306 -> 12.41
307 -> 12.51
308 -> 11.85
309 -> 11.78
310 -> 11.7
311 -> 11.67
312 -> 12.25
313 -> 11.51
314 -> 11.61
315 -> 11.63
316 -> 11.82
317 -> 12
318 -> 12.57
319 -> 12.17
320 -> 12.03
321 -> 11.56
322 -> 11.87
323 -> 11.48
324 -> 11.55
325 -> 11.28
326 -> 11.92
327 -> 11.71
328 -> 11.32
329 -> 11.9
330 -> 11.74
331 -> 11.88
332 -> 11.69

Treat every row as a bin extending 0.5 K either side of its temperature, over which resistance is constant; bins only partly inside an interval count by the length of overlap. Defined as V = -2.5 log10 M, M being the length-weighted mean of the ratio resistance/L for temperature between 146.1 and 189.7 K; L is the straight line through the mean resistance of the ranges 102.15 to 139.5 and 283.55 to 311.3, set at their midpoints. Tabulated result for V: 0.08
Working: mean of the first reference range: 12.6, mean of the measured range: 11.7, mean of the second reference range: 12.5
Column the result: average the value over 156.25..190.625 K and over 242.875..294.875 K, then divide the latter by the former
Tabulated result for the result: 1.11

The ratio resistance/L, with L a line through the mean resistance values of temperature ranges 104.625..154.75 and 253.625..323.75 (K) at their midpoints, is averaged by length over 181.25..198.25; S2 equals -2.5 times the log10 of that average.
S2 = 0.06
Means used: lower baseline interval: 12.4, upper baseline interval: 12.5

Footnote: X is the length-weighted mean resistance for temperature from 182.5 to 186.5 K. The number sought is 11.5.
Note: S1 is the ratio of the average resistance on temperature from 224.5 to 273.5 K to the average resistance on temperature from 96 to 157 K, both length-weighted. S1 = 1.05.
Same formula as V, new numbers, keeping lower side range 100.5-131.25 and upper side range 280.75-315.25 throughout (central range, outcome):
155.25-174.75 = 0.10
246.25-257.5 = -0.05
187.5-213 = 0.06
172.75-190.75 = 0.09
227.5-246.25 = -0.06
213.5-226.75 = -0.01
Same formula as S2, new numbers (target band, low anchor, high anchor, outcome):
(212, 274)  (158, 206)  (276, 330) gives -0.081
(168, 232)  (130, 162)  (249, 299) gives 0.015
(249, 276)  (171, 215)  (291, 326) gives -0.075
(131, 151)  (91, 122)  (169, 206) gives 0.046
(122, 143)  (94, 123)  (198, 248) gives 0.075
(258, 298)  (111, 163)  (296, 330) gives -0.056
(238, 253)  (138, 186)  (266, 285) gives -0.067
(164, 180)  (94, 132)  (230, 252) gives 0.124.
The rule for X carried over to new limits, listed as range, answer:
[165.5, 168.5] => 11.4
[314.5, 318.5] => 12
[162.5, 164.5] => 11.6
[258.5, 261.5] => 13.3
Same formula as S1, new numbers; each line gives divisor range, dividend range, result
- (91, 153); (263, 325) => 0.99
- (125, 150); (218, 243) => 1.09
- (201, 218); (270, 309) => 1.04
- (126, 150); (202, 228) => 1.04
